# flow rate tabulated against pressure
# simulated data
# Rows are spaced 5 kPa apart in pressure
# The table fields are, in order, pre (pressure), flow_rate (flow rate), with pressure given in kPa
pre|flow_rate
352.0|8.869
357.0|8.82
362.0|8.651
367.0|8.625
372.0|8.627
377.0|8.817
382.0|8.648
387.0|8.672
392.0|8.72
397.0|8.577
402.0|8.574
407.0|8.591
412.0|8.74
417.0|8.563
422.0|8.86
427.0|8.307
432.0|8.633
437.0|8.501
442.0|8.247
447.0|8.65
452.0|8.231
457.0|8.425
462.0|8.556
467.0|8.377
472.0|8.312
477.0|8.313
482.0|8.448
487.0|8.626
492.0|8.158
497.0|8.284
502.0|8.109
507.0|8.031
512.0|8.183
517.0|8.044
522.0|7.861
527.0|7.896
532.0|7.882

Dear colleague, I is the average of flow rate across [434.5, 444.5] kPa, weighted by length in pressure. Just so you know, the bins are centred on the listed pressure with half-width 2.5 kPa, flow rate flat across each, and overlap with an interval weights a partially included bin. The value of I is 8.37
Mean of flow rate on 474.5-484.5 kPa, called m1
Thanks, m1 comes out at 8.38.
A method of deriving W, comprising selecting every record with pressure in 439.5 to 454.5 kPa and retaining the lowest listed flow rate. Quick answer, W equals 8.231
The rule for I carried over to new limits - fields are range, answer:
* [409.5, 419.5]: 8.65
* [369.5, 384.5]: 8.7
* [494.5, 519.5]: 8.13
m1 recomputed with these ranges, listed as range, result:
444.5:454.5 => 8.44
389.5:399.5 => 8.65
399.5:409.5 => 8.58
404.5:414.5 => 8.67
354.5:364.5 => 8.74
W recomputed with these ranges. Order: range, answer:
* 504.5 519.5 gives 8.031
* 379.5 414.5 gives 8.574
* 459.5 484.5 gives 8.312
